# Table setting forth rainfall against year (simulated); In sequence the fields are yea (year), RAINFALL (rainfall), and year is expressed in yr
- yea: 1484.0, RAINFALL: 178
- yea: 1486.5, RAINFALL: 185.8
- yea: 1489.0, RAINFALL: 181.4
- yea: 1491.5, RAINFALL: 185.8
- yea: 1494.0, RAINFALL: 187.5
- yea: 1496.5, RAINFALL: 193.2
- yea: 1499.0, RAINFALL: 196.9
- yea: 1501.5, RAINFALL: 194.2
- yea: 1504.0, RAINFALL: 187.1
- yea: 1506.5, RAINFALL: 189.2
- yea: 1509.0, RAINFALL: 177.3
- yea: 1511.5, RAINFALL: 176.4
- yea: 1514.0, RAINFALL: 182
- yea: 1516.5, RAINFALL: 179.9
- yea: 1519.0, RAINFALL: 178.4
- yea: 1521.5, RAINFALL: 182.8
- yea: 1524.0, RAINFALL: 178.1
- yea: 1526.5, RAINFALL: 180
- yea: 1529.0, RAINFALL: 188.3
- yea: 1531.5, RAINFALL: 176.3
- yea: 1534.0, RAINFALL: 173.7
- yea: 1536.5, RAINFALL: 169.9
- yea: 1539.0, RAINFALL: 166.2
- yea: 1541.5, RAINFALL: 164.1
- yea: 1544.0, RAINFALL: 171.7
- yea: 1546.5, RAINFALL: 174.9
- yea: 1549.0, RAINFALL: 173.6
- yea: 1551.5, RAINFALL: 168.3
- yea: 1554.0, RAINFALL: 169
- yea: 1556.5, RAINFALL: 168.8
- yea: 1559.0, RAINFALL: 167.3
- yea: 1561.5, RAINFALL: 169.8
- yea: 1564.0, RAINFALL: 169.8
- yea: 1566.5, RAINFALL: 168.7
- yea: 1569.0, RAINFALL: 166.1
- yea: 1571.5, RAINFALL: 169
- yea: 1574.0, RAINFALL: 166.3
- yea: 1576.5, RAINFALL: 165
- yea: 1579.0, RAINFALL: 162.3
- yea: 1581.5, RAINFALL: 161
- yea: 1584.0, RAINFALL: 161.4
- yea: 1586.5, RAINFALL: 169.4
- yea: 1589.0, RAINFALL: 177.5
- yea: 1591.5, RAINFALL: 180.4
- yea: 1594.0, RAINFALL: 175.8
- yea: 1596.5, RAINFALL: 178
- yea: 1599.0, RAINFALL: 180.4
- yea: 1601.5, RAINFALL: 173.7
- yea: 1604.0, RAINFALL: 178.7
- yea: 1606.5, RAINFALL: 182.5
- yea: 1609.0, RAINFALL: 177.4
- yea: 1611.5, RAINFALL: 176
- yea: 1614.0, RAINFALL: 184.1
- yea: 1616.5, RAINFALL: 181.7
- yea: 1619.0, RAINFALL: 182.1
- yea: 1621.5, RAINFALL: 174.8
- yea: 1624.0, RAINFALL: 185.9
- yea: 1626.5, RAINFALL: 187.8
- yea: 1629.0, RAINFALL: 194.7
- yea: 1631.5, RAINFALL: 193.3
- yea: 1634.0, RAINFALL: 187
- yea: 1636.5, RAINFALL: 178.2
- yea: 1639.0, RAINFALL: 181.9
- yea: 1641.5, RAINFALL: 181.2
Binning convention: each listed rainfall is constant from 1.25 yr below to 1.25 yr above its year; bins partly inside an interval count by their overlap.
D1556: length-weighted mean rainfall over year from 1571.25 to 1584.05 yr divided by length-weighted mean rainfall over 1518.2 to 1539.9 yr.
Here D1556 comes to 0.93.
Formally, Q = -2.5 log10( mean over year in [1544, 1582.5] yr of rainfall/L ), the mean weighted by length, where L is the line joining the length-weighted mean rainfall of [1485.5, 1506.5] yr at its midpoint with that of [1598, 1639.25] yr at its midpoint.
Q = 0.11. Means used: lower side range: 189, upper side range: 182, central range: 168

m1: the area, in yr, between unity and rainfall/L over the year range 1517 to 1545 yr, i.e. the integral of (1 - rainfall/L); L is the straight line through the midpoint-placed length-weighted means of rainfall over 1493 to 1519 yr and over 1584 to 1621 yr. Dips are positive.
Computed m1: 1.3 yr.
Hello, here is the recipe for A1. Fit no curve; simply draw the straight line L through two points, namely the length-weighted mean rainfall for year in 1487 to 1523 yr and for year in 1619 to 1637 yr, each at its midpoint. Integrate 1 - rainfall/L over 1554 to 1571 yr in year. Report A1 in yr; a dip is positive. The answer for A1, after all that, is 1.6 yr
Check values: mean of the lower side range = 185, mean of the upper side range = 186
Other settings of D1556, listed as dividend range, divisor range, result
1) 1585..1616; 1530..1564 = 1.04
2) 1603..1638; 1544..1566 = 1.08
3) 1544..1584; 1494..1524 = 0.91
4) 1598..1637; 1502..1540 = 1.02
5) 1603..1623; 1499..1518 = 0.97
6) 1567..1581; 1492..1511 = 0.88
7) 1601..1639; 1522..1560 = 1.06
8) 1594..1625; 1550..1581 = 1.07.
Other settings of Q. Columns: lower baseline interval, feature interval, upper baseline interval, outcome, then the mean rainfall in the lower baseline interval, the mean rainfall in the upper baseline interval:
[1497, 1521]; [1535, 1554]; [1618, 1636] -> 0.094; 185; 186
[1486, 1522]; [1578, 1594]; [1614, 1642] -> 0.095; 185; 184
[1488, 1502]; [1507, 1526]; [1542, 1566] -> 0.017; 190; 170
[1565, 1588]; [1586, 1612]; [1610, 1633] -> -0.015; 166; 184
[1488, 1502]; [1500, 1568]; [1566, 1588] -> 0.015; 190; 165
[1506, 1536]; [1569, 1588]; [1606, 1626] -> 0.096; 180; 181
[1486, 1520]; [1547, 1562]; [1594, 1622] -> 0.077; 185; 179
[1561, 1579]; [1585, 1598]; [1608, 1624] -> -0.017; 167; 180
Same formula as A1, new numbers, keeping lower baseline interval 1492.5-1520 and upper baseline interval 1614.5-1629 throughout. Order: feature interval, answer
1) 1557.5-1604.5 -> 3.5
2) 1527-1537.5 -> 0.4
